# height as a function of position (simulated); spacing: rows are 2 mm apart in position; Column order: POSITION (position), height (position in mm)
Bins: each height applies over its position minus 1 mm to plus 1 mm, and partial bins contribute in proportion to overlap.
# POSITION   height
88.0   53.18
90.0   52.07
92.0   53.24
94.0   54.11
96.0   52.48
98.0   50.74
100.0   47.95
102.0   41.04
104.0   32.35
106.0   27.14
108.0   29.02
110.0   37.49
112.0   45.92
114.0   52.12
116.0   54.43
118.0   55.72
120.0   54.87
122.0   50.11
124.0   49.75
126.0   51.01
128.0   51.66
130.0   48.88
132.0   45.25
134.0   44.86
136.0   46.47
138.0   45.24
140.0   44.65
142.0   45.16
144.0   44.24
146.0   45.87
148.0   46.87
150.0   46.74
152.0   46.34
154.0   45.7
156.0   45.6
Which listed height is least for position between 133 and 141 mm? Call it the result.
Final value 44.65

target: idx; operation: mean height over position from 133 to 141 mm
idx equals 45.3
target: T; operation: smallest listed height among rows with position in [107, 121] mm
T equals 29.02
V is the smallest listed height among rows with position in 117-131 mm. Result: 48.88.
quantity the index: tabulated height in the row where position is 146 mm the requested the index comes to 45.87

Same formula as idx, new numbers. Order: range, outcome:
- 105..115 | 38.3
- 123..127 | 50.4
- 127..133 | 48.6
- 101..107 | 33.5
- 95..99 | 51.6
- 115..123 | 53.8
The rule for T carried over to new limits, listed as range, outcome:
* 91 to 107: 27.14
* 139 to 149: 44.24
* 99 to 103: 41.04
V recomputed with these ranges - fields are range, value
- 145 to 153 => 45.87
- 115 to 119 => 54.43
